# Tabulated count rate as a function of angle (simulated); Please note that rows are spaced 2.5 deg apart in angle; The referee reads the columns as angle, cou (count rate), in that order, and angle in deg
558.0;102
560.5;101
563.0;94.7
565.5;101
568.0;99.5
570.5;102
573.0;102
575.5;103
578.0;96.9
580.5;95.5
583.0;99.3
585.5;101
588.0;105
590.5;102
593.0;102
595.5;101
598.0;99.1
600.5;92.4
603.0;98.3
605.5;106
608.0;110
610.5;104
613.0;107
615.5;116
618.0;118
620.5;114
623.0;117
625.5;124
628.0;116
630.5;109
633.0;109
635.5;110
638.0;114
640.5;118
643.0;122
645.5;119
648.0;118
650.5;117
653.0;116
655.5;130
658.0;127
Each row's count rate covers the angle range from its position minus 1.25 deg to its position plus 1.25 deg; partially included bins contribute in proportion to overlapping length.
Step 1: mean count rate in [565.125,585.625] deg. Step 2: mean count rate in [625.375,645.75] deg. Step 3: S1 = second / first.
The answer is 1.2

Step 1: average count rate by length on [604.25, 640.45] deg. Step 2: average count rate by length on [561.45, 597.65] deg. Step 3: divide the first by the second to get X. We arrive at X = 1.12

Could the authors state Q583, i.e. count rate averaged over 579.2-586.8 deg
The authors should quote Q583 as 98.6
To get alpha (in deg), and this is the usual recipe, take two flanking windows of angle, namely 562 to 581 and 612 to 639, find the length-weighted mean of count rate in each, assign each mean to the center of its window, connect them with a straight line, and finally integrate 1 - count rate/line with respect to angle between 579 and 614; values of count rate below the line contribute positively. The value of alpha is 1.55 deg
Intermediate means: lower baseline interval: 99.5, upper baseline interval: 114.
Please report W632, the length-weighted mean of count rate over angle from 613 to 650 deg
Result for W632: 116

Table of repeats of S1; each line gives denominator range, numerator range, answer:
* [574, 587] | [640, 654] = 1.19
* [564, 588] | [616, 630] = 1.17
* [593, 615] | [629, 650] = 1.12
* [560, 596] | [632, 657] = 1.17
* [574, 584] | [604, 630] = 1.14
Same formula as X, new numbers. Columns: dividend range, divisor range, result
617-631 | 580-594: 1.15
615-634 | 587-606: 1.15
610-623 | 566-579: 1.12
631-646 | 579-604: 1.15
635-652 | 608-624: 1.04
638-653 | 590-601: 1.19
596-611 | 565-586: 1.02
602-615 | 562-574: 1.06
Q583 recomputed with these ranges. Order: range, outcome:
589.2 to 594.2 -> 102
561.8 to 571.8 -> 99.3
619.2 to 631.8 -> 116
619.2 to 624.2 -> 116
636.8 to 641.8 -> 116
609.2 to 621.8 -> 112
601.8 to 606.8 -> 102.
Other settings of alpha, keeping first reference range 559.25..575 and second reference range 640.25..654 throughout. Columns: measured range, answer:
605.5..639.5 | 0.02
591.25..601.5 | 0.75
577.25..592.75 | 0.61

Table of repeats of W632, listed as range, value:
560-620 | 103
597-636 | 109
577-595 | 100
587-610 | 102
